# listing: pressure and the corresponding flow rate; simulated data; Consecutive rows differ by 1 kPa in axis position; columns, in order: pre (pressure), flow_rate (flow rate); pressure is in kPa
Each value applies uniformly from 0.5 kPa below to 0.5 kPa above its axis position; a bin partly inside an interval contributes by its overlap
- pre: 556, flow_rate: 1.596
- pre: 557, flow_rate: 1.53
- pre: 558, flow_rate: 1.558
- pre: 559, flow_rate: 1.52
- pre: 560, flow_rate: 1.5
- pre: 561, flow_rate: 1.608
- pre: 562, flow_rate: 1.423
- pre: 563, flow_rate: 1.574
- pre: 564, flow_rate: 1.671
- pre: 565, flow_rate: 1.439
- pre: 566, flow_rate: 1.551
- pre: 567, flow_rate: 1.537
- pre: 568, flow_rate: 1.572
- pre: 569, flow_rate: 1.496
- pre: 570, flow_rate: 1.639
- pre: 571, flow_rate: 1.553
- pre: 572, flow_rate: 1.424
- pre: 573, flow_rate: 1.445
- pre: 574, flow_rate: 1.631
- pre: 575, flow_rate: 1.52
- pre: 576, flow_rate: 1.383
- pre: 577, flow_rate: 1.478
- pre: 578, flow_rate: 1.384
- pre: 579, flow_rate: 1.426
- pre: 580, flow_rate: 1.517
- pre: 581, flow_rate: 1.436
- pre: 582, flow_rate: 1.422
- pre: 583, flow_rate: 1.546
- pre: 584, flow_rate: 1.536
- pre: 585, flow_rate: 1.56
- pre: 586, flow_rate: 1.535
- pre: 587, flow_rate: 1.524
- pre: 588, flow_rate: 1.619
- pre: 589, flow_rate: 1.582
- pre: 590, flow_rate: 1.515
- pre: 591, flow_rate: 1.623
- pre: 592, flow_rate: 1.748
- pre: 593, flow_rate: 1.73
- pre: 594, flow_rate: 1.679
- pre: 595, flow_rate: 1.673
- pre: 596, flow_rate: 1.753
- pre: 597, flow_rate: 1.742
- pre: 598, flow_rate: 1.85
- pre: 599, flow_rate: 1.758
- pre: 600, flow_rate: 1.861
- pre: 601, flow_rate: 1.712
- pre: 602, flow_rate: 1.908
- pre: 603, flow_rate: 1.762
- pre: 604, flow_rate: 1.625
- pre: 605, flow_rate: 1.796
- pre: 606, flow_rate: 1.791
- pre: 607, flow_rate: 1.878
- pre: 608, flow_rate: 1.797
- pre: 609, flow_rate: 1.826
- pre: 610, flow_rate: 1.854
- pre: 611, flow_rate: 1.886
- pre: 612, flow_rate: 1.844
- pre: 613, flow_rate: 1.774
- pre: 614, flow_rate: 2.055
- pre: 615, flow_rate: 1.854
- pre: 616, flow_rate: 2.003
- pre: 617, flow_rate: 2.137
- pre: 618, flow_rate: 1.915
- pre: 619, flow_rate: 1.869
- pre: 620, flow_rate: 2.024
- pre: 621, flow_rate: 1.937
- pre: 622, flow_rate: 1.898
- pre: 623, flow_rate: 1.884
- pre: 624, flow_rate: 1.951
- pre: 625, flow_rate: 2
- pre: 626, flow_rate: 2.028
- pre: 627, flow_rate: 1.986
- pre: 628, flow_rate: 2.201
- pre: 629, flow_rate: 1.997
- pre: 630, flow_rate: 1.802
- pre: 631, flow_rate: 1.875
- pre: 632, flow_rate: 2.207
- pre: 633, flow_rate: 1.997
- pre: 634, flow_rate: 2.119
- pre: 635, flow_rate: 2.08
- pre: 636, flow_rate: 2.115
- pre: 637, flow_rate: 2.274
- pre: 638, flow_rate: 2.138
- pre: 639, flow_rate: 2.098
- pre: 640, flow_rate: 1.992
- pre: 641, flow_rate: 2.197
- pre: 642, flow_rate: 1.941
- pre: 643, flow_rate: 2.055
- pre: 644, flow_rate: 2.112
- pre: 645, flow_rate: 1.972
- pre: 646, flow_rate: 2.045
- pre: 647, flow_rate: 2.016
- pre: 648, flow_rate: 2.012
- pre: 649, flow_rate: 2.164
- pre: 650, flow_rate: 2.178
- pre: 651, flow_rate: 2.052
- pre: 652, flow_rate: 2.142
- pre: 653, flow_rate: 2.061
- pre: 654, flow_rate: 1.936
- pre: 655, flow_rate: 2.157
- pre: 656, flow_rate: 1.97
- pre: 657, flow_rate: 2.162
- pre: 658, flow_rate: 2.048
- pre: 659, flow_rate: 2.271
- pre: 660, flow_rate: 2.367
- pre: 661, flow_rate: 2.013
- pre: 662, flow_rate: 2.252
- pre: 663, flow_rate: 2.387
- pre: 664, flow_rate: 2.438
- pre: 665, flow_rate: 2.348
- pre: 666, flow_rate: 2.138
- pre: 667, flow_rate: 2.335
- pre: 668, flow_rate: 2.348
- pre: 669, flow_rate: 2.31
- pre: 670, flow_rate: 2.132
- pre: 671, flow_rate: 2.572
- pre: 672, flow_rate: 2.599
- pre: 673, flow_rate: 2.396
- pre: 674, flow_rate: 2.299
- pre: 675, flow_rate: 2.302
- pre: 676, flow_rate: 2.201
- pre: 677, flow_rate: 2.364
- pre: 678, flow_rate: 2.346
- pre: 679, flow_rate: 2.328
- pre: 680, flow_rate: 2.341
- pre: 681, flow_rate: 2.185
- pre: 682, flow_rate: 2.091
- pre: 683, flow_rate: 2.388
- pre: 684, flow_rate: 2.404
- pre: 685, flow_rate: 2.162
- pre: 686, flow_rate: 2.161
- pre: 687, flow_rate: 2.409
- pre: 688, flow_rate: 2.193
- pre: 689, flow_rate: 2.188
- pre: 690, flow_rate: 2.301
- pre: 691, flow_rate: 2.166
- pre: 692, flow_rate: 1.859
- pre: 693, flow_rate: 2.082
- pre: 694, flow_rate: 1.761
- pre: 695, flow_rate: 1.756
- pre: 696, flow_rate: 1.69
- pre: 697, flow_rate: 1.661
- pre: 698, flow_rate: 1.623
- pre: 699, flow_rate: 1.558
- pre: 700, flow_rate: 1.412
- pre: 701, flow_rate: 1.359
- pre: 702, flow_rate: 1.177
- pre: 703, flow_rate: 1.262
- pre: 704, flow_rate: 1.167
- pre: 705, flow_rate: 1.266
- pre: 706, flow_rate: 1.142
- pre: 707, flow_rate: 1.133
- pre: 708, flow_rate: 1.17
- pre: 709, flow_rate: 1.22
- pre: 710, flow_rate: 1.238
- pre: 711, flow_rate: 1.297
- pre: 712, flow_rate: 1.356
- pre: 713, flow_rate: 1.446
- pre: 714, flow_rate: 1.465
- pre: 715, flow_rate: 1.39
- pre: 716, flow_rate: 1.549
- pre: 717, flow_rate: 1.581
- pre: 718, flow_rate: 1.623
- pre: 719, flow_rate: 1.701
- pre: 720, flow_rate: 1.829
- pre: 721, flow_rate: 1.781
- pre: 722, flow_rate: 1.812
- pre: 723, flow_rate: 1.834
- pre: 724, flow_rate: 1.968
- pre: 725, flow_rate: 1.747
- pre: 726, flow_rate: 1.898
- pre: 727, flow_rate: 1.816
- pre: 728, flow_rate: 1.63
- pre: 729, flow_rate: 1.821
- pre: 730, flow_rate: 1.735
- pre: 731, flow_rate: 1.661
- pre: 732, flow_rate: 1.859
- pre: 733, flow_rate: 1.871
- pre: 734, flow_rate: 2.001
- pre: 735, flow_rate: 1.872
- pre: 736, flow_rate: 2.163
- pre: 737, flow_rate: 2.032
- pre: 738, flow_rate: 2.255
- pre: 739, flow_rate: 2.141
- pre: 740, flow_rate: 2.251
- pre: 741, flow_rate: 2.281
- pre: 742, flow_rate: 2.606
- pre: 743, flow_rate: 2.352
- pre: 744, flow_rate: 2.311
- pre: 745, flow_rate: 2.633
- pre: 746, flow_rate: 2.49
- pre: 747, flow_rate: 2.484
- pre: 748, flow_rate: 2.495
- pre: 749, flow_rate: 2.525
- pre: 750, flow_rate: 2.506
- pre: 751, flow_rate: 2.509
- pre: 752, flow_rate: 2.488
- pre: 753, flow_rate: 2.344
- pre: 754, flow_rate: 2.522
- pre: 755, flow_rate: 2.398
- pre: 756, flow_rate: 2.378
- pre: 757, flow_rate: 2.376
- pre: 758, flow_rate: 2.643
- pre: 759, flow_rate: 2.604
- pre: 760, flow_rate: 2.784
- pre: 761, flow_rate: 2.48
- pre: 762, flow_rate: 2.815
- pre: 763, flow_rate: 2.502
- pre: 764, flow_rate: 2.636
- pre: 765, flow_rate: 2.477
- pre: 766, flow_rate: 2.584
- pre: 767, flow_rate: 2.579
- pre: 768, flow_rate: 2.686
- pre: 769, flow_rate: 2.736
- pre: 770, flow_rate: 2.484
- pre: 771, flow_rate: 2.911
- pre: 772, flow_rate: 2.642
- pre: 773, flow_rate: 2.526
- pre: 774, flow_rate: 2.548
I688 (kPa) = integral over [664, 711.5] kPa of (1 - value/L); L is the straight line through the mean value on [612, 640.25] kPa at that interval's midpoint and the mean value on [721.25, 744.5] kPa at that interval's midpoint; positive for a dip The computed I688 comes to 1.4 kPa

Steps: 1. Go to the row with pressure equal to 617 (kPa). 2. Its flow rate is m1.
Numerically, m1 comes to 2.137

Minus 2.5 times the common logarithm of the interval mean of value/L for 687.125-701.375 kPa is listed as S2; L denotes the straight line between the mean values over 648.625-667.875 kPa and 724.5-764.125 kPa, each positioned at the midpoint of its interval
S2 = 0.198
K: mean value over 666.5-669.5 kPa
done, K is 2.33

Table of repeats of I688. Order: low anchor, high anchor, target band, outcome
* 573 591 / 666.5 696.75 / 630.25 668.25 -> -2.7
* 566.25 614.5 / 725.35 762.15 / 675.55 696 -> -1.4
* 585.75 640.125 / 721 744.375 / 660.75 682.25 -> -4.2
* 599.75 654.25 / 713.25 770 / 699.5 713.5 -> 5.7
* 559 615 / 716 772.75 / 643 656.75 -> -1.3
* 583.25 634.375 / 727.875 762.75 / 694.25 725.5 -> 9.9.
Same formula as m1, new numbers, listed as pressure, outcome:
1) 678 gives 2.346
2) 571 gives 1.553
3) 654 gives 1.936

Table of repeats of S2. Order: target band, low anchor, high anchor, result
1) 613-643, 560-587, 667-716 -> -0.200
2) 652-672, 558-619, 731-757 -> -0.139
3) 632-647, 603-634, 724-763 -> -0.055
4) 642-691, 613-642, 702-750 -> -0.149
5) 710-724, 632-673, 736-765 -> 0.427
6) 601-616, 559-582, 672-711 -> -0.135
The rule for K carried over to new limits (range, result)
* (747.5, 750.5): 2.51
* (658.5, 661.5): 2.22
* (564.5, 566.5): 1.5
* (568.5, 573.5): 1.51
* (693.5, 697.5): 1.72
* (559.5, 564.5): 1.56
